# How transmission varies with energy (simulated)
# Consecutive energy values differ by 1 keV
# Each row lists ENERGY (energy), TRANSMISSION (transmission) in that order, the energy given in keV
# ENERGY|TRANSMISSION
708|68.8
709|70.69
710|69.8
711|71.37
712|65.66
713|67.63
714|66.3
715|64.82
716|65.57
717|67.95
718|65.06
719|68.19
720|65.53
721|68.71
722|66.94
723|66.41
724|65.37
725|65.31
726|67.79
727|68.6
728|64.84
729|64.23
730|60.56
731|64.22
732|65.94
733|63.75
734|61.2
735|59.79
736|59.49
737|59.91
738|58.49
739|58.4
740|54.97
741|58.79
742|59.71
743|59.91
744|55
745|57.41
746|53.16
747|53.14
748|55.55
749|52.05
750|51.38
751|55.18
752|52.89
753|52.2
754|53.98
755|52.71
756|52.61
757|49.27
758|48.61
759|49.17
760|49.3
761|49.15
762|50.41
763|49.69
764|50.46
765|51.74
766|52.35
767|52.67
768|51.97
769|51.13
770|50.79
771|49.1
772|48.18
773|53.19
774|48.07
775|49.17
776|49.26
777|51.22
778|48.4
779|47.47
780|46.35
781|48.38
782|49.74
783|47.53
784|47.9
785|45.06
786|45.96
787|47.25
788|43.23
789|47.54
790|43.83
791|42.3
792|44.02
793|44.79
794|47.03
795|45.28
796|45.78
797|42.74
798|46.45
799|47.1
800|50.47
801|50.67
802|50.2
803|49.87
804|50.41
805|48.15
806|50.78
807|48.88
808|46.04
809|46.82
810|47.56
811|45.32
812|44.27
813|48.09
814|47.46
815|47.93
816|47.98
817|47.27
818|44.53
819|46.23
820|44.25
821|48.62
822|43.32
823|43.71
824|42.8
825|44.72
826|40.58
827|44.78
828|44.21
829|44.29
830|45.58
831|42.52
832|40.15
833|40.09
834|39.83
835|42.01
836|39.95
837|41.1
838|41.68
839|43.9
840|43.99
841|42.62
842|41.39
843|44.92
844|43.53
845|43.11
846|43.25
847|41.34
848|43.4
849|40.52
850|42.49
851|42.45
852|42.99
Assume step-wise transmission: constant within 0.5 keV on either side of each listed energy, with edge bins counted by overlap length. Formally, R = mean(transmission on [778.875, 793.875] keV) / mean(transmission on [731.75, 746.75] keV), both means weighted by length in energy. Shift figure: 0.78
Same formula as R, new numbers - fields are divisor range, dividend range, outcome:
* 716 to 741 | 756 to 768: 0.79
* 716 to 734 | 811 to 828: 0.69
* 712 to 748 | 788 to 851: 0.72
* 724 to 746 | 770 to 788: 0.79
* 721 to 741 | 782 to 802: 0.73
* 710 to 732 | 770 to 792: 0.72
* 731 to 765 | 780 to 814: 0.85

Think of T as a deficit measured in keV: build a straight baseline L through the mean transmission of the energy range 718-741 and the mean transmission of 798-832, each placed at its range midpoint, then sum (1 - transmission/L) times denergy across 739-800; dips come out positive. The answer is 6.0 keV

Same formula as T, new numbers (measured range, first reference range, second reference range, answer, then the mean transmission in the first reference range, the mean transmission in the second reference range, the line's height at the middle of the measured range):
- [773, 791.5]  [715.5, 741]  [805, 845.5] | 2.0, 63.8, 44.5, 53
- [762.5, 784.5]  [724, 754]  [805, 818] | 1.5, 59.1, 47.3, 53.5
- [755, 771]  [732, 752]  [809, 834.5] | 1.0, 57.3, 44.7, 54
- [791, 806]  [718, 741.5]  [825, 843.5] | 0.7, 63.4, 42.5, 49.6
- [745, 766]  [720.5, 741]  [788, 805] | 1.9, 63.1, 46.7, 57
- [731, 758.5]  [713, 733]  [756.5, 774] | 0.8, 65.9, 50.4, 57.9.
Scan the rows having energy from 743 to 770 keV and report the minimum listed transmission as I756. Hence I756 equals 48.61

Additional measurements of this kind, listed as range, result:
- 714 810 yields 42.3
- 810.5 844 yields 39.83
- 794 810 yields 42.74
